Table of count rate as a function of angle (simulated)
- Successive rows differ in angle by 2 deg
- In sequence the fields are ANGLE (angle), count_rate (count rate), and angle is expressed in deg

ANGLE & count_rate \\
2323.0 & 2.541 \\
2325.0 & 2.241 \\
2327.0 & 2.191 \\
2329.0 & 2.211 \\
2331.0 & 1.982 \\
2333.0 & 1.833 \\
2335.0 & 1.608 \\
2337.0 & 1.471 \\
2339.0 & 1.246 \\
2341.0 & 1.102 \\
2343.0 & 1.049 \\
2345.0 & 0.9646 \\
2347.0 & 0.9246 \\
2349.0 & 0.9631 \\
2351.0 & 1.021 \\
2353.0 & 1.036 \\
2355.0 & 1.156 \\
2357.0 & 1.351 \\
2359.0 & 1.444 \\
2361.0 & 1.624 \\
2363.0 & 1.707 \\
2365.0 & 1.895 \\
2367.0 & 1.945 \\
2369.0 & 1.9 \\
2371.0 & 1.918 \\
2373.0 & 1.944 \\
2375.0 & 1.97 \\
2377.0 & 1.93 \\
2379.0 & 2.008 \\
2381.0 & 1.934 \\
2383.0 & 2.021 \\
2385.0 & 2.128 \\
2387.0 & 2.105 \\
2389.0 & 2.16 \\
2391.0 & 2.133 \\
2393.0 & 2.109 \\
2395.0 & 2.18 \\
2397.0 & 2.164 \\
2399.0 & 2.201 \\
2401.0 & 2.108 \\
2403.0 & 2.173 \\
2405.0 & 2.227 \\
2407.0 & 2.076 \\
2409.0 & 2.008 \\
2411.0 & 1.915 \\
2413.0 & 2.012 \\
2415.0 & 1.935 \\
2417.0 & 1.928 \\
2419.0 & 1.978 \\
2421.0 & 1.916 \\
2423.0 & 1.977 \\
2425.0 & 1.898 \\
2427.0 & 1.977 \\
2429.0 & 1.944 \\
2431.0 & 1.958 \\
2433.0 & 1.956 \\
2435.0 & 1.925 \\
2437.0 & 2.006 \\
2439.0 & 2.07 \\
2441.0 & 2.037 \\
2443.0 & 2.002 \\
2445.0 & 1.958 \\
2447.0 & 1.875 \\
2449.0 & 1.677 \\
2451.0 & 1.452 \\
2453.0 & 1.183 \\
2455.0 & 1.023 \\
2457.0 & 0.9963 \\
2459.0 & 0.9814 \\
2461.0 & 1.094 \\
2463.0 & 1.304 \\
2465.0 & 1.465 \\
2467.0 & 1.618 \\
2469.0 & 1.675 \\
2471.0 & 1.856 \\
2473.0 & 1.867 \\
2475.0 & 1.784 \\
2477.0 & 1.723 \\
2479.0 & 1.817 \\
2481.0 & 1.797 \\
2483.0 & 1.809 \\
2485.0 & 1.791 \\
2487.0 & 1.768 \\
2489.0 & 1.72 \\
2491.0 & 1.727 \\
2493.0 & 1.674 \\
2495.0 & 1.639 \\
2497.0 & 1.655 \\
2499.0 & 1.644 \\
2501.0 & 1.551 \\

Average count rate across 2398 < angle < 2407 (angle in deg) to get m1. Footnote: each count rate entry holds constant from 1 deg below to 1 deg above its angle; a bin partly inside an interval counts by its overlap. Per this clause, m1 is 2.17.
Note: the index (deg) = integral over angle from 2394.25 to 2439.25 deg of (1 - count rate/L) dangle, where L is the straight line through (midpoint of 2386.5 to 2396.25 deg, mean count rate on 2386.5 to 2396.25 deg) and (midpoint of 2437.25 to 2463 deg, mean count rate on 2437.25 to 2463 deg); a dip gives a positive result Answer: -3.6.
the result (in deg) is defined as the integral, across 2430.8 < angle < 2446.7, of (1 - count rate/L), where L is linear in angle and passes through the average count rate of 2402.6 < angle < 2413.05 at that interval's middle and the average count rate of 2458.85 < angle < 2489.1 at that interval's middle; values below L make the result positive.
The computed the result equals -1.0 deg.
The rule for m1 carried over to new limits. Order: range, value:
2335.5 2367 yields 1.29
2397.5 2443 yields 2.01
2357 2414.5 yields 1.99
